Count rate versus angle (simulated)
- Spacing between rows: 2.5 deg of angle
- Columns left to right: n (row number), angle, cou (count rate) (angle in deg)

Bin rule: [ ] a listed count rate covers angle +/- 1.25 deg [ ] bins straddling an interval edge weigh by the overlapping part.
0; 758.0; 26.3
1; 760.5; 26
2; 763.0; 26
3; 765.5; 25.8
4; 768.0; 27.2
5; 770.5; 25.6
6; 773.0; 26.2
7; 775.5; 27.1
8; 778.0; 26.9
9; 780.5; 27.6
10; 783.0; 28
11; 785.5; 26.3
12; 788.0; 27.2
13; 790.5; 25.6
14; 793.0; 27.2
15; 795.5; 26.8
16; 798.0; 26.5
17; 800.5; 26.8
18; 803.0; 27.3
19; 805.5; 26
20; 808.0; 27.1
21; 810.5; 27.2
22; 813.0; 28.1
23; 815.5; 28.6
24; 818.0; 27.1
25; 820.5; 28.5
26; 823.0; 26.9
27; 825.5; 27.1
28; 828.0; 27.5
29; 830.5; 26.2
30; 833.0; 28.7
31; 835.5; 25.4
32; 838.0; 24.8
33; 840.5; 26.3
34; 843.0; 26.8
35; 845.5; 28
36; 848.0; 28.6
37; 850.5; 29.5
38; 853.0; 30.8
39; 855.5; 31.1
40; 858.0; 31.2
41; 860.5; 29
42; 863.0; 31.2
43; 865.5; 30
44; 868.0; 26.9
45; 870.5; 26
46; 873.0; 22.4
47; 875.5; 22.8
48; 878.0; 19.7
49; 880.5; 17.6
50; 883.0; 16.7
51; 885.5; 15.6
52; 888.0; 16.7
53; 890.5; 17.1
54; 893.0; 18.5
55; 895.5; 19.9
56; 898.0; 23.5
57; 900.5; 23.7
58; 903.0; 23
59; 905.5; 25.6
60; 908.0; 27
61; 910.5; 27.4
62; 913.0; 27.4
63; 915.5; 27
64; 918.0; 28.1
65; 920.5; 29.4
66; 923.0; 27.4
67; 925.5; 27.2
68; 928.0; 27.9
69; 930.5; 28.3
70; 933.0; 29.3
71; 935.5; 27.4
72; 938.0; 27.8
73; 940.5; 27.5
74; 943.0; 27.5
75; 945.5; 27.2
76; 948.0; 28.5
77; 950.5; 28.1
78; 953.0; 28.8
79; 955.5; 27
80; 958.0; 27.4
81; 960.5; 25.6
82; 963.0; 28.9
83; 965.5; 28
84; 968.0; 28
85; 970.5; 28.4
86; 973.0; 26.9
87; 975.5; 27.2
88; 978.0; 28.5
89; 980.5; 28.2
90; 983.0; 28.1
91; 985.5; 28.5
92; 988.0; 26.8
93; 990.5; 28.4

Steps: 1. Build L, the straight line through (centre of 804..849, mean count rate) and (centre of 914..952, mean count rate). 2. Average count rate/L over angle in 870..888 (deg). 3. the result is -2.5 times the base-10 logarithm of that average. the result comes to 0.37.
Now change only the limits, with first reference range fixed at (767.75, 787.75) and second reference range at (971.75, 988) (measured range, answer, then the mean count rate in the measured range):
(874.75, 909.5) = 0.31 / 20.5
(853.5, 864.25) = -0.13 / 30.6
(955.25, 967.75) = 0.01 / 27.5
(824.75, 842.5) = 0.02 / 26.6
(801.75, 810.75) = 0.01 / 26.9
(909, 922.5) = -0.01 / 27.8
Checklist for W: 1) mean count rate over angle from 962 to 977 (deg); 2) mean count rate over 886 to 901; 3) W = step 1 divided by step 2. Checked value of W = 1.4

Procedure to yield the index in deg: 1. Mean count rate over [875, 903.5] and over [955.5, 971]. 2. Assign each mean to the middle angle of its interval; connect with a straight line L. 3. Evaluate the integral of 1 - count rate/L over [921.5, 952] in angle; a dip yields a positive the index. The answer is -4.0 deg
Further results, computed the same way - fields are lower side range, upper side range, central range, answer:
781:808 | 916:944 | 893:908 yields 2.51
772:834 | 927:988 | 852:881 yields 0.71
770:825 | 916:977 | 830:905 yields 7.70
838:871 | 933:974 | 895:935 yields 2.30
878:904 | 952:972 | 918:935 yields -3.43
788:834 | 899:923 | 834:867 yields -2.14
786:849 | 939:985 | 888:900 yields 3.39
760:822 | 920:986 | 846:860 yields -1.42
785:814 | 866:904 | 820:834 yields -1.40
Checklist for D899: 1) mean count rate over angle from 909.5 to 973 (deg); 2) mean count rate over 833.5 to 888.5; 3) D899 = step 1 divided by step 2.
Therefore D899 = 1.1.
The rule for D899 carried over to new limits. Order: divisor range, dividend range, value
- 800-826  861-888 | 0.83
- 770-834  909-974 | 1.03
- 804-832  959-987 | 1.02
